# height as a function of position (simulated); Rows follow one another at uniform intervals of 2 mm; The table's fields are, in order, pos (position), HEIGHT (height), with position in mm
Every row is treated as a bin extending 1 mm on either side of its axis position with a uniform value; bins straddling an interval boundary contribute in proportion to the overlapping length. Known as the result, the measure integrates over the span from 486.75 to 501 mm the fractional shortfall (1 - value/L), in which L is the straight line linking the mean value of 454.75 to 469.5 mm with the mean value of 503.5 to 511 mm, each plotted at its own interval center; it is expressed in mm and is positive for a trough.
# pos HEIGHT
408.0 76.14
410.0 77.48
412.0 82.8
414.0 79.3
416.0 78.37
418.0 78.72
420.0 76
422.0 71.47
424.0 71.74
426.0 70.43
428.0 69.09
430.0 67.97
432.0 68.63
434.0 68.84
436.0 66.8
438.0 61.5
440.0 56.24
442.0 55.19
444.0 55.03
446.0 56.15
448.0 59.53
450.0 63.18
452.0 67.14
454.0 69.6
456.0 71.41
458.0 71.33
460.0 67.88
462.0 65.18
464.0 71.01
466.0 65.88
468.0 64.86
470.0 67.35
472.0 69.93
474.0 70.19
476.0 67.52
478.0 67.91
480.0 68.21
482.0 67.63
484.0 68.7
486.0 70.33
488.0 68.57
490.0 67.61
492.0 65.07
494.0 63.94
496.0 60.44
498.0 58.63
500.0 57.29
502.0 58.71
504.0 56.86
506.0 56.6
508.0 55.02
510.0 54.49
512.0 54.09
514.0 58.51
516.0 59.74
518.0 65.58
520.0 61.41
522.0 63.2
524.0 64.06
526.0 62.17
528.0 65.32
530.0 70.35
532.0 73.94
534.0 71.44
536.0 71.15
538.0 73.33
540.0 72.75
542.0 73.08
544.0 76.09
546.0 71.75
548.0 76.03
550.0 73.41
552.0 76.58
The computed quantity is -0.9 mm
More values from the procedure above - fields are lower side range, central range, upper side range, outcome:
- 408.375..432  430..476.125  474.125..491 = 3.9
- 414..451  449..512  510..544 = 1.5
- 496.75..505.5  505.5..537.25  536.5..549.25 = 1.2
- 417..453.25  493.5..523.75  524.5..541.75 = 4.4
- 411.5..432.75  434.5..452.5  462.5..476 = 2.8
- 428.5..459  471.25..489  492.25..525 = -2.1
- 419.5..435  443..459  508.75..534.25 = 1.0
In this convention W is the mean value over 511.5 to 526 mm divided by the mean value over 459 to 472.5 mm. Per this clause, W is 0.9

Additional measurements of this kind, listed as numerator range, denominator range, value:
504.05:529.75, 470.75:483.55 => 0.88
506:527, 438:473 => 0.93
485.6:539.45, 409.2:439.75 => 0.88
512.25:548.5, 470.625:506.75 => 1.05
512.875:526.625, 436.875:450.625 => 1.07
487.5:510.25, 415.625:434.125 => 0.84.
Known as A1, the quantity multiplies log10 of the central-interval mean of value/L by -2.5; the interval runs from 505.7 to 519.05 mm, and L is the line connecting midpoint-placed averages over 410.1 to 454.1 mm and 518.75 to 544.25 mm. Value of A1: 0.19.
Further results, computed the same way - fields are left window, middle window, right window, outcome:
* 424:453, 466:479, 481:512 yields -0.09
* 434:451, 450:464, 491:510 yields -0.15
